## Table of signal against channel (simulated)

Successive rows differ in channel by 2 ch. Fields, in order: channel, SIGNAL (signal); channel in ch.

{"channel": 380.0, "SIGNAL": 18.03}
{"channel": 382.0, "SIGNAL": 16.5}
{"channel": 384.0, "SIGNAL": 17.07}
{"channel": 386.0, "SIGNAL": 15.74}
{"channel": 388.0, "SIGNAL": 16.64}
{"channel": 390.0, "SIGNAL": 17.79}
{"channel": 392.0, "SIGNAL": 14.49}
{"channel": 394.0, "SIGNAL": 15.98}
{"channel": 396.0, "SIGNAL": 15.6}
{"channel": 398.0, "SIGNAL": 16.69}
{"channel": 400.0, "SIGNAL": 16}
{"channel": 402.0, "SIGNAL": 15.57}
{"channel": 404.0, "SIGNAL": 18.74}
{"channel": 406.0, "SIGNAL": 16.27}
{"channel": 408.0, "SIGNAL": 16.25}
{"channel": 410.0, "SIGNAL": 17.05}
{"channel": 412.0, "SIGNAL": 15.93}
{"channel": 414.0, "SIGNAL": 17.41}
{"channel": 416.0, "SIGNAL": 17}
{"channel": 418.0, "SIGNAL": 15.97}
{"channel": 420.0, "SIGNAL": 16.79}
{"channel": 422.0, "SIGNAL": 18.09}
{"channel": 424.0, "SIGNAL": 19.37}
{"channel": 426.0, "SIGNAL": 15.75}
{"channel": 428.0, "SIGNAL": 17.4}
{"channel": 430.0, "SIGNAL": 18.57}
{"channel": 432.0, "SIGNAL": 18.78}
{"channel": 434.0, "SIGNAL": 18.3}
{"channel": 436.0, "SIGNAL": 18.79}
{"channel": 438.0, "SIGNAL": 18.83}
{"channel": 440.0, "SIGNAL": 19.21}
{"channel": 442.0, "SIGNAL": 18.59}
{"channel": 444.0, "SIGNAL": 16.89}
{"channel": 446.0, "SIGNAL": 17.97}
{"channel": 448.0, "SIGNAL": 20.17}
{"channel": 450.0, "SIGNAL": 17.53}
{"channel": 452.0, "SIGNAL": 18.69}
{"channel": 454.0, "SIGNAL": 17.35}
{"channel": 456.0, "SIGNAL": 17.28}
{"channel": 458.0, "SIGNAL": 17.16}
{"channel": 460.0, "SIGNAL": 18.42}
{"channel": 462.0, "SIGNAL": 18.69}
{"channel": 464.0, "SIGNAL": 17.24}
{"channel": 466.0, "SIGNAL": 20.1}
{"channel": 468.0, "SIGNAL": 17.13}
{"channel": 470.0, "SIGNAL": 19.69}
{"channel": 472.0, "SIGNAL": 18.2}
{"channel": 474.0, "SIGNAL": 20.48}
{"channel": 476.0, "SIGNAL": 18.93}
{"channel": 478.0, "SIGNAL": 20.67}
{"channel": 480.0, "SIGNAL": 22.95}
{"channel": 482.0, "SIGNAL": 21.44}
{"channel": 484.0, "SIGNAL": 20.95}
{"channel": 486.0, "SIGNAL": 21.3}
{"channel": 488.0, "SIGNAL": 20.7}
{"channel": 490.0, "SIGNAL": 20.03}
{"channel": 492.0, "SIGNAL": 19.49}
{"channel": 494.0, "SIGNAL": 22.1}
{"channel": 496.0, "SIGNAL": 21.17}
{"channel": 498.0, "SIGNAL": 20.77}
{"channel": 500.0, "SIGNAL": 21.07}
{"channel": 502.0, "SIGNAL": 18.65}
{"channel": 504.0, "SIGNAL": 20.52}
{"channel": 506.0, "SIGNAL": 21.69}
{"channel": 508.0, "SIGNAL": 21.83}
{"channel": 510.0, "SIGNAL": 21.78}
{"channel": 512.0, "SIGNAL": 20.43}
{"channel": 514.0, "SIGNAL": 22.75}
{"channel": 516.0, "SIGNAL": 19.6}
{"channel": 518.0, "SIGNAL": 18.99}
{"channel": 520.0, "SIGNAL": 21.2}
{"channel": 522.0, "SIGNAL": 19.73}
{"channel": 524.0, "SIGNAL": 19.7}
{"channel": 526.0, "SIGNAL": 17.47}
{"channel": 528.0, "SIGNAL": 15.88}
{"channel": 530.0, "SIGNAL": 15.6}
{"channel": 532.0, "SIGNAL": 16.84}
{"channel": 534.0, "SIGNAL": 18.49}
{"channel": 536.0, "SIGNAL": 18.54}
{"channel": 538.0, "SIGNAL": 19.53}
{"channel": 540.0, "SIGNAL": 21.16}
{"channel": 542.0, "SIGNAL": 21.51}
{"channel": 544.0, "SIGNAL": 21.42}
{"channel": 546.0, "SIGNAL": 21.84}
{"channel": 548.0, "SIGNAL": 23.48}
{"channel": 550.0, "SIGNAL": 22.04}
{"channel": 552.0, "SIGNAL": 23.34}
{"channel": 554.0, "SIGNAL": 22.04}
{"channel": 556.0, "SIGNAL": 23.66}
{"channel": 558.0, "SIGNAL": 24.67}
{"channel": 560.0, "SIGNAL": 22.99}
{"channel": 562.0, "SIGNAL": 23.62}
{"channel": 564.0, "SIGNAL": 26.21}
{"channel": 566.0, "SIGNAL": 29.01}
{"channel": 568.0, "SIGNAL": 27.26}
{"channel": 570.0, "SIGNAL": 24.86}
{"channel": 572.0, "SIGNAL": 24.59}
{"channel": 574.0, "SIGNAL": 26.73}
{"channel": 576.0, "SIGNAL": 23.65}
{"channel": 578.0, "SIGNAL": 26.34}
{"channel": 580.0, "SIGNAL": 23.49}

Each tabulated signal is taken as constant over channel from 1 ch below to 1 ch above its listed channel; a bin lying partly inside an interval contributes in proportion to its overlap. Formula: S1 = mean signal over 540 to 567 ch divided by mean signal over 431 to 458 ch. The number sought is 1.28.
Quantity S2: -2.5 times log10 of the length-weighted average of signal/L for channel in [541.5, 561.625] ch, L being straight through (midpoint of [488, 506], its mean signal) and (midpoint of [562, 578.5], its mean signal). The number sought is 0.08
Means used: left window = 20.6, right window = 25.9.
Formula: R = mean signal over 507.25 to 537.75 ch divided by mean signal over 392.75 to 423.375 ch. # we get 1.16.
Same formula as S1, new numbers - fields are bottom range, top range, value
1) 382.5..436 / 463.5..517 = 1.21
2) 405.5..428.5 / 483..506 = 1.22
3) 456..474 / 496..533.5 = 1.07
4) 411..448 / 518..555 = 1.12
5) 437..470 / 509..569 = 1.17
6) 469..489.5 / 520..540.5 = 0.90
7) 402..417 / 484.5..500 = 1.23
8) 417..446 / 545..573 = 1.35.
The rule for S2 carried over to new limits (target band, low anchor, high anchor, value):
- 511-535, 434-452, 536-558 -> 0.12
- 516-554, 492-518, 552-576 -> 0.16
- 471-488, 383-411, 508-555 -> -0.10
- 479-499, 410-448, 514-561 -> -0.10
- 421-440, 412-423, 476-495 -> -0.03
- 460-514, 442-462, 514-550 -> -0.09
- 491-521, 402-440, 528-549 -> -0.10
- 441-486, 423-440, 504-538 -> -0.02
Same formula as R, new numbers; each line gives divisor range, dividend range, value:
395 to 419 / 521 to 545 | 1.14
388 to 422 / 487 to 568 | 1.28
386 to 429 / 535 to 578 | 1.41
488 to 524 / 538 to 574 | 1.15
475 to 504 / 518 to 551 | 0.95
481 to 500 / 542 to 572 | 1.15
